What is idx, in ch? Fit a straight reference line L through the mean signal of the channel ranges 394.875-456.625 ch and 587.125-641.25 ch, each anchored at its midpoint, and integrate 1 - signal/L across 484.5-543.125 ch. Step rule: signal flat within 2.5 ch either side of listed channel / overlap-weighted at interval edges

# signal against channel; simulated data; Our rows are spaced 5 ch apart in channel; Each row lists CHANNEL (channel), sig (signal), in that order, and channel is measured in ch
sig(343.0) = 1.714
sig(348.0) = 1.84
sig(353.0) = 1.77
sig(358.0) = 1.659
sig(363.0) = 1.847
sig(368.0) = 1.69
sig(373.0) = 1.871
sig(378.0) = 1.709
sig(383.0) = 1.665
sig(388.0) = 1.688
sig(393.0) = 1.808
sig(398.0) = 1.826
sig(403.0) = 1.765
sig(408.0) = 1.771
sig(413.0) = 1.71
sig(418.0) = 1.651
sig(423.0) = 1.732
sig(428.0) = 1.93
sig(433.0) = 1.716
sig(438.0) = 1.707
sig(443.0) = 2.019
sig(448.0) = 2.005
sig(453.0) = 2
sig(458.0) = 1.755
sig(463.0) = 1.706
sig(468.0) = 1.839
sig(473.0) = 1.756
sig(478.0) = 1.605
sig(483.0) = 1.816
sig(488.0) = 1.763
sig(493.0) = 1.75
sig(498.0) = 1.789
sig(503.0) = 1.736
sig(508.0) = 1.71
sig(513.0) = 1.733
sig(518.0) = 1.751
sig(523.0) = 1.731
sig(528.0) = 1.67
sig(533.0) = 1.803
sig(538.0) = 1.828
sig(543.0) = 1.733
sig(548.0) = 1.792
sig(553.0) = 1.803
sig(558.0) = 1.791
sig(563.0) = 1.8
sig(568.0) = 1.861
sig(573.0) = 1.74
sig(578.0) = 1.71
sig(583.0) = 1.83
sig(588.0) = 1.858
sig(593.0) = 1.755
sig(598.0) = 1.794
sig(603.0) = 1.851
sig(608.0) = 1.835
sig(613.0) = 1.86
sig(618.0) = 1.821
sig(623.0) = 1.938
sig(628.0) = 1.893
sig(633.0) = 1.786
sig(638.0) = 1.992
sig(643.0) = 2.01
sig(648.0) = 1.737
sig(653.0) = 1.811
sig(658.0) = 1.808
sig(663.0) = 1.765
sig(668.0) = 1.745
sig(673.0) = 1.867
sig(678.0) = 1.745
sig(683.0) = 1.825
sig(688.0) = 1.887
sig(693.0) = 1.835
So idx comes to 2.68 ch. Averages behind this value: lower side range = 1.82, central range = 1.75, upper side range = 1.86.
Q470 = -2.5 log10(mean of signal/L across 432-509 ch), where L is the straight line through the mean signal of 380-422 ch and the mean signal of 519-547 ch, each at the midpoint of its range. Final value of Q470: -0.03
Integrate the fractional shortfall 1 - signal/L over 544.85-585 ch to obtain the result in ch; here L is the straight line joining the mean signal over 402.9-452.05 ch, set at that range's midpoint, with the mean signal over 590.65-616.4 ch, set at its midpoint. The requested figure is 0.61 ch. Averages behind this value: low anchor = 1.81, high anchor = 1.82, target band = 1.79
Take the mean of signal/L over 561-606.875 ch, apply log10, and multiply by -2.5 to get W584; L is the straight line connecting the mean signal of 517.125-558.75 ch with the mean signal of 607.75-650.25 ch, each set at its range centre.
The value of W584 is 0.01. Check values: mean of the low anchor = 1.77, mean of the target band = 1.8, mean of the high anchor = 1.88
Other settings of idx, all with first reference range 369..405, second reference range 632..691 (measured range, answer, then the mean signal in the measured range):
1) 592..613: -0.02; 1.82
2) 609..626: -0.46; 1.87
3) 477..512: 0.86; 1.74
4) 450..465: -0.44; 1.83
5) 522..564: 0.65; 1.77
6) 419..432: -0.20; 1.8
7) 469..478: 0.27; 1.73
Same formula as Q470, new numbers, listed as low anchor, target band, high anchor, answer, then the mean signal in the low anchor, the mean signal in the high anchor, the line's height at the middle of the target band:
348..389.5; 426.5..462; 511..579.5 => -0.07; 1.74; 1.77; 1.75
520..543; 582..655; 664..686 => -0.04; 1.76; 1.8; 1.78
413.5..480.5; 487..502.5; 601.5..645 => 0.04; 1.8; 1.89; 1.82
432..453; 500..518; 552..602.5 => 0.07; 1.89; 1.8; 1.84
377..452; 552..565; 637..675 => 0.01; 1.79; 1.84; 1.82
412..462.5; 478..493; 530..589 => 0.04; 1.82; 1.79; 1.81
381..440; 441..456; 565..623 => -0.14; 1.75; 1.82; 1.76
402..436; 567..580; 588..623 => 0.03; 1.75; 1.83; 1.82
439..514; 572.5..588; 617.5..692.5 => 0.03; 1.8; 1.84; 1.82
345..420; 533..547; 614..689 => 0.01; 1.75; 1.84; 1.8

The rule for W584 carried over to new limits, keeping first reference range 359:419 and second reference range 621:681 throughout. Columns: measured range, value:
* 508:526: 0.04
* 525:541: 0.02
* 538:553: 0.01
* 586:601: 0.01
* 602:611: -0.01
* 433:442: 0.00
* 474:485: 0.04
